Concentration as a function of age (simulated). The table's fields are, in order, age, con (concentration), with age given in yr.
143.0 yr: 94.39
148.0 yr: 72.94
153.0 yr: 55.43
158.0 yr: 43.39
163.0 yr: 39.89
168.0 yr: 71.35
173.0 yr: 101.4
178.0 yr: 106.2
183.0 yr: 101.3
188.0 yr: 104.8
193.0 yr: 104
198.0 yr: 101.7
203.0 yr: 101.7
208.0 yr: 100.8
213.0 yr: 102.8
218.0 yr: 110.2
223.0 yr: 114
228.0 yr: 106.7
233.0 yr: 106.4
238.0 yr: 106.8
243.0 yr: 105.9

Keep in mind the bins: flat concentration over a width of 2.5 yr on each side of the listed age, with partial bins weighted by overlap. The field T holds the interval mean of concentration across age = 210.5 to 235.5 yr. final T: 108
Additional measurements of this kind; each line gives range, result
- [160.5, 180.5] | 79.7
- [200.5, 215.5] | 102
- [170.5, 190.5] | 103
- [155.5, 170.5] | 51.5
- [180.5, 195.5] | 103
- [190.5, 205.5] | 102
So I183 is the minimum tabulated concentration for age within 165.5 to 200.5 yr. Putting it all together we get 71.35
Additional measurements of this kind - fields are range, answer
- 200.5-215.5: 100.8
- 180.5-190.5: 101.3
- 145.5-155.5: 55.43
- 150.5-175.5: 39.89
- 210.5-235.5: 102.8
